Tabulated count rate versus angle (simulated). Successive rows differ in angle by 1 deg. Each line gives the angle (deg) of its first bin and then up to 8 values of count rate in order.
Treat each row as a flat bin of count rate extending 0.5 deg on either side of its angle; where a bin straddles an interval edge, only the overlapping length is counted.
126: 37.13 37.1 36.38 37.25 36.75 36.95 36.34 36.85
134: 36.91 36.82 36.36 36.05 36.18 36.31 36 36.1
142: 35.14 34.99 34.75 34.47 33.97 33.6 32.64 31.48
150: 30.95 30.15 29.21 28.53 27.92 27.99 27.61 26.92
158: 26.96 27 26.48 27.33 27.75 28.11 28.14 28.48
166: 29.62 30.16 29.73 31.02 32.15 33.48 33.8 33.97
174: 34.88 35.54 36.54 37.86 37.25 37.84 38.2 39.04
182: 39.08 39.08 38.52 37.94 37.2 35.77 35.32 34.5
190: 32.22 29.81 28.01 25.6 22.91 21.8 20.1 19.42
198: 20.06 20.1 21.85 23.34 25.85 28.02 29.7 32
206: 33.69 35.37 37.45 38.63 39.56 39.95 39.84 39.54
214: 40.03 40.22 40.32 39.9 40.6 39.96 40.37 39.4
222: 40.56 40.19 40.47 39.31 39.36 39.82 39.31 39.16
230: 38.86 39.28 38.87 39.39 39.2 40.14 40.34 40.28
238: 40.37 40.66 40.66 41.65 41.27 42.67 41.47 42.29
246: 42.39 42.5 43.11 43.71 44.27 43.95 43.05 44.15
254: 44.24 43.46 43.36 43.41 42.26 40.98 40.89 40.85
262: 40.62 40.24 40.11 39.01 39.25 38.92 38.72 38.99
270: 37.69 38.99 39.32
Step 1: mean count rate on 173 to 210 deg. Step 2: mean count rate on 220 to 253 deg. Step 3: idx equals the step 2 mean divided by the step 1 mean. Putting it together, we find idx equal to 1.29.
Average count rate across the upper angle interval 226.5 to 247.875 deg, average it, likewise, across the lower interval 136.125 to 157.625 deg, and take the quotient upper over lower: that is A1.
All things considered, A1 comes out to 1.25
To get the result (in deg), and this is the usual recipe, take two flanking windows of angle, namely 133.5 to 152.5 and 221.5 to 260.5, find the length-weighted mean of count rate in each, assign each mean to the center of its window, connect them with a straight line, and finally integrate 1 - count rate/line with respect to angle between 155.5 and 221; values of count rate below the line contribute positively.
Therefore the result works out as 8.9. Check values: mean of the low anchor 34.3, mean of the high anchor 41.3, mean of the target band 32.5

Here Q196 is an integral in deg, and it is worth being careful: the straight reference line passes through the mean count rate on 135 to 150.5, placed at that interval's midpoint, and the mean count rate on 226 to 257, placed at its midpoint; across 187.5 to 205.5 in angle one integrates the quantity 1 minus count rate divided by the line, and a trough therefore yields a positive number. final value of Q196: 5.7 deg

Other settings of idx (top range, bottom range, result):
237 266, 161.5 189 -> 1.22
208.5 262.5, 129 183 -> 1.24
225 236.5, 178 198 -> 1.23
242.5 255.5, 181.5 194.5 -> 1.29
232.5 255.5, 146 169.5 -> 1.44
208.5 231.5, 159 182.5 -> 1.21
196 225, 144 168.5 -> 1.16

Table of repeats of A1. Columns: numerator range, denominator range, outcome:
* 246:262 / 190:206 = 1.71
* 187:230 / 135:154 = 1.00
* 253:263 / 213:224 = 1.05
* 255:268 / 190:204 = 1.69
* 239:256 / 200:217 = 1.22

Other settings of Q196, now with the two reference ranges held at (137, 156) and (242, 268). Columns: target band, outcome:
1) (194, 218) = 4.01 deg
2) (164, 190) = 0.36 deg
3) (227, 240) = 0.14 deg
